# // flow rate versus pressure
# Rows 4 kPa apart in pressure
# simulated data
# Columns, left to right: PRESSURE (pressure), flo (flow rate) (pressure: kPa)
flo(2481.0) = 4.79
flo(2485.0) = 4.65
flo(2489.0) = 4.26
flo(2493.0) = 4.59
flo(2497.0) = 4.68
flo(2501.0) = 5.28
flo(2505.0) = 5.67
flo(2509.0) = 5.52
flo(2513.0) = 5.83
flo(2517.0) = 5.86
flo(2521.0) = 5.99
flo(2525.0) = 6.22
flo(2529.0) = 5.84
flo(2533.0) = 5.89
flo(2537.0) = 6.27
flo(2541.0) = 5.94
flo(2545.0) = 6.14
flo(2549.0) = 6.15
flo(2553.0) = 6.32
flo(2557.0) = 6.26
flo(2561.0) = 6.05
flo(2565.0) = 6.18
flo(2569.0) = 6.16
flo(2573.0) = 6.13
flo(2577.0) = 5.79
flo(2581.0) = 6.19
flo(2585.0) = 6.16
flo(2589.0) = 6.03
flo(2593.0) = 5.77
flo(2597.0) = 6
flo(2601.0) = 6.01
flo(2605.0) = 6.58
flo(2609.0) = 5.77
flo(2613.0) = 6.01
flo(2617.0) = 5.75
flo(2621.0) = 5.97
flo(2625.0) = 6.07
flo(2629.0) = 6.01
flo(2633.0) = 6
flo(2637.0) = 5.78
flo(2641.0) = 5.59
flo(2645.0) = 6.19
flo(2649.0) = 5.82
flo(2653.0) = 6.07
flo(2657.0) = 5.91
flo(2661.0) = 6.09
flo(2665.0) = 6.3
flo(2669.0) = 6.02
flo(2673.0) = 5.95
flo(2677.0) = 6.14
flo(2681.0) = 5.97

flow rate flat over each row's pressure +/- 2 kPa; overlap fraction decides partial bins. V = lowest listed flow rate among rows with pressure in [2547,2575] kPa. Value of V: 6.05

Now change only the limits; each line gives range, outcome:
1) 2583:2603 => 5.77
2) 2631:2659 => 5.59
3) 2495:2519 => 4.68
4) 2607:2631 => 5.75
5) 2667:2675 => 5.95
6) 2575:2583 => 5.79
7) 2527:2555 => 5.84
